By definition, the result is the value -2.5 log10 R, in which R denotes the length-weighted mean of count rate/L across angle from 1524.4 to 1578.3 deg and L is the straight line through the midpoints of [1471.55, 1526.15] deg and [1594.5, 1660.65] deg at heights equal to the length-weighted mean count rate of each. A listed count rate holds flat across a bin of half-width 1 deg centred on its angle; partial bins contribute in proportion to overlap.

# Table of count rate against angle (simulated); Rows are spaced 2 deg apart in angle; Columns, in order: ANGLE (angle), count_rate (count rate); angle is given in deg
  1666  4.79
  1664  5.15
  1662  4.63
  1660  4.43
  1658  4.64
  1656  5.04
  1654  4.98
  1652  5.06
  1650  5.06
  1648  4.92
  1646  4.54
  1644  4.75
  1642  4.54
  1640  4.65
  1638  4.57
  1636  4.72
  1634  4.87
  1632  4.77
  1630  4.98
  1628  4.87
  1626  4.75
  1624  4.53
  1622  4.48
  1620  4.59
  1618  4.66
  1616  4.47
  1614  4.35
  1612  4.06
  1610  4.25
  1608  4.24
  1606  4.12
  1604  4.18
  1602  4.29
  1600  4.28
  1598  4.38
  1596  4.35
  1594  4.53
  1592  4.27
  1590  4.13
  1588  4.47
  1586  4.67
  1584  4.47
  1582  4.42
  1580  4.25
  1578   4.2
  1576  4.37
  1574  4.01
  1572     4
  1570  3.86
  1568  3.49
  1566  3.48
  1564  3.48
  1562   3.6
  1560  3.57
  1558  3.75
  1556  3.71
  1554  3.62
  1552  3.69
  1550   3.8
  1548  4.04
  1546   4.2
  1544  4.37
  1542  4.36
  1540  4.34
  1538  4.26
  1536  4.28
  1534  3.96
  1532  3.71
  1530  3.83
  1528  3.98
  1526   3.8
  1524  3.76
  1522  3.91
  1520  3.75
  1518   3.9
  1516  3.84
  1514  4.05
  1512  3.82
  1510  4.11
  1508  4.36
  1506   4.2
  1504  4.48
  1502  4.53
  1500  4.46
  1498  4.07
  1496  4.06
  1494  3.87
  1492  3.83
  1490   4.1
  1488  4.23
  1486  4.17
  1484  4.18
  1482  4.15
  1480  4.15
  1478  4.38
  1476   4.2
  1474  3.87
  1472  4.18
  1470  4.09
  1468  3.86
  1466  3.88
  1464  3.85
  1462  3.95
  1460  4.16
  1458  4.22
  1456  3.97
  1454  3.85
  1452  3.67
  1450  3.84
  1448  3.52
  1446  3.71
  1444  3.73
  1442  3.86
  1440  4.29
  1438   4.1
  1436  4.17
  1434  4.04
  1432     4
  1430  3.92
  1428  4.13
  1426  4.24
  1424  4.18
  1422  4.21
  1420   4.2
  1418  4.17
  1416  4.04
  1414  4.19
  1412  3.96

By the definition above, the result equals 0.10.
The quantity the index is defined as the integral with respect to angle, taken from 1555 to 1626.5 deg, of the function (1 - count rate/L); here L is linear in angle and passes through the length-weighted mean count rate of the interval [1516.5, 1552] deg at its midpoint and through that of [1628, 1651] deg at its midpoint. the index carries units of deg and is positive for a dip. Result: 3.8 deg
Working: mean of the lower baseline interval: 4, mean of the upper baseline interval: 4.77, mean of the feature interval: 4.18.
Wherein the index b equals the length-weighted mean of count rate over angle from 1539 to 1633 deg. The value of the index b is 4.21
